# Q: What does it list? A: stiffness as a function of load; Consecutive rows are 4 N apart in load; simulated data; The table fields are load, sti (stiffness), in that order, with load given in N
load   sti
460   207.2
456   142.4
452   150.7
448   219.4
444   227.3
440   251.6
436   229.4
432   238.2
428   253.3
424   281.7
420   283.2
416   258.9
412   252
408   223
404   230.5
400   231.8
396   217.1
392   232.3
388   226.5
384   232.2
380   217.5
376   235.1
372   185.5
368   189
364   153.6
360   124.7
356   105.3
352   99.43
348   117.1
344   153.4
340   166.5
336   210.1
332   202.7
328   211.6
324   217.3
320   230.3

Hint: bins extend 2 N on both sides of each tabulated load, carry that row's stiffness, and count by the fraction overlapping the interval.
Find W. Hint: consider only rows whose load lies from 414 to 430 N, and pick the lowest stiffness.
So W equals 253.3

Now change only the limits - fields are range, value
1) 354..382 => 105.3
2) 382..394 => 226.5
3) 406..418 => 223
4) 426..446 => 227.3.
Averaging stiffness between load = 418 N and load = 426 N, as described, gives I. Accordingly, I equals 282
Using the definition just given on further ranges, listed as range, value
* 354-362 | 115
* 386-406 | 228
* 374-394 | 229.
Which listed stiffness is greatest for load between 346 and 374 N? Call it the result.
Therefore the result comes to 189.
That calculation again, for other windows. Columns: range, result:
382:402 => 232.3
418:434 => 283.2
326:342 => 211.6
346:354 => 117.1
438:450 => 251.6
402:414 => 252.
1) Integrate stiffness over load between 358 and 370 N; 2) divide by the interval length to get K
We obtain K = 156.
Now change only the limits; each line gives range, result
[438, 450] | 233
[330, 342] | 193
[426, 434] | 246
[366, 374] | 187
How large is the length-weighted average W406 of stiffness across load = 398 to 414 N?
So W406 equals 234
